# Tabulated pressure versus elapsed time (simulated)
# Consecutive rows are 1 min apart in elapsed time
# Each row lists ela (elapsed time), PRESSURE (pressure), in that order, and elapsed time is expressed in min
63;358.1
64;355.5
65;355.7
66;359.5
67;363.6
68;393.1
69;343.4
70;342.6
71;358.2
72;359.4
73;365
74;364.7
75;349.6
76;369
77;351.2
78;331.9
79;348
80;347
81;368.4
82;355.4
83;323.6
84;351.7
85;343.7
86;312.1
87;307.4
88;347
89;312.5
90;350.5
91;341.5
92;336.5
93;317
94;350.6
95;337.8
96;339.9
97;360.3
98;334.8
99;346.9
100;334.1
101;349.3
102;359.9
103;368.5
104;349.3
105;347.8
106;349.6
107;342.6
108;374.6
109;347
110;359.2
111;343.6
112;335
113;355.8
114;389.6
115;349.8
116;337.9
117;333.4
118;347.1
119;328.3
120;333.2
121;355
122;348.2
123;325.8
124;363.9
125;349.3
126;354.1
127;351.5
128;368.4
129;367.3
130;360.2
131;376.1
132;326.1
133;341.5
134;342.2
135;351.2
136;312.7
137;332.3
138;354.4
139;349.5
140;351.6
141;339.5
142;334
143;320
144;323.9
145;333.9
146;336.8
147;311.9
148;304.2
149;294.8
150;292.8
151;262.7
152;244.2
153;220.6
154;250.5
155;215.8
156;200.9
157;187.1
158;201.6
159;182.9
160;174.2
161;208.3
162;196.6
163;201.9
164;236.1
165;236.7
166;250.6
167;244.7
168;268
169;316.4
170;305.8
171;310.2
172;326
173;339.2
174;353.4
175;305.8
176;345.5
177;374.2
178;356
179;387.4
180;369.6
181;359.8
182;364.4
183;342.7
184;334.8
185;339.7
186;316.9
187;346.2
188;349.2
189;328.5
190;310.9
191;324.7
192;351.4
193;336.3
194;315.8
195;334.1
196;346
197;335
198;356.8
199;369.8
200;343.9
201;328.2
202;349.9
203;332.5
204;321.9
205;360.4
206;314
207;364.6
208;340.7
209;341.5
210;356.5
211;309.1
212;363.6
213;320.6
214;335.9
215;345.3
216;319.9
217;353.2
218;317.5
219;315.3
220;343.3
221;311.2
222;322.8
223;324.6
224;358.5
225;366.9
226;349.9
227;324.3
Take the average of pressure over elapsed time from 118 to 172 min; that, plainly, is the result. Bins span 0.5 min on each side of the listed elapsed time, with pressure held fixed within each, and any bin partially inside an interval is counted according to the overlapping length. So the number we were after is 298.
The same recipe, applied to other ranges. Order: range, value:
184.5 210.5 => 339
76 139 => 346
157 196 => 303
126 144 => 345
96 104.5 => 350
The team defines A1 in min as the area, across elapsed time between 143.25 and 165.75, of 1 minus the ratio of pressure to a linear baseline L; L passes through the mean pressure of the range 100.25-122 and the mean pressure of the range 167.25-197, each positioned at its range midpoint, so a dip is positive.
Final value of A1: 6.2 min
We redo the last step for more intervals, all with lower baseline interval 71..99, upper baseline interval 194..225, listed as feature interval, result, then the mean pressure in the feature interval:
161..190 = 2.3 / 313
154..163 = 3.7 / 199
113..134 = -0.5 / 350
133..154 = 1.6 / 315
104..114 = -0.3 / 352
